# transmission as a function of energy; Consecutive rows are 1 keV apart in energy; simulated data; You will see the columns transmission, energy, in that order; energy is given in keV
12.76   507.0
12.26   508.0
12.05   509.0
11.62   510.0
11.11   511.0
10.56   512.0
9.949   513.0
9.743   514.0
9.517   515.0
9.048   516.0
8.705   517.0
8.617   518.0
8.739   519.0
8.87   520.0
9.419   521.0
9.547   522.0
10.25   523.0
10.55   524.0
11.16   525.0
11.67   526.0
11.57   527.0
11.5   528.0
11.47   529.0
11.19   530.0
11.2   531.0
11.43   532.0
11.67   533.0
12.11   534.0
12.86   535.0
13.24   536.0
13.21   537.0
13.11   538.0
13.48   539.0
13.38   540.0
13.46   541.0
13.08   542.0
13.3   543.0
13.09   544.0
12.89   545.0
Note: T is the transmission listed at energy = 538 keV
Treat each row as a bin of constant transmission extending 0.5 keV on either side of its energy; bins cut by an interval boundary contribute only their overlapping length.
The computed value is 13.11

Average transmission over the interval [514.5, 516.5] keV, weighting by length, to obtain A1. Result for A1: 9.28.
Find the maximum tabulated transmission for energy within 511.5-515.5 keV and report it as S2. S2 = 10.56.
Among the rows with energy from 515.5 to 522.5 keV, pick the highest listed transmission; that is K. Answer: 9.547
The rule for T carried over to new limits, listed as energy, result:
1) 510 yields 11.62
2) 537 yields 13.21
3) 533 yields 11.67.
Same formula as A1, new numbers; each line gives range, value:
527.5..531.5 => 11.3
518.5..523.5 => 9.37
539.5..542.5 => 13.3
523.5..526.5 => 11.1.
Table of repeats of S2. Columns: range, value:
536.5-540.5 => 13.48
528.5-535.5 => 12.86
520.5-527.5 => 11.67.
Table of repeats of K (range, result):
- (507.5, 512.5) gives 12.26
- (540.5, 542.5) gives 13.46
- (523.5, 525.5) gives 11.16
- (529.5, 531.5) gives 11.2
